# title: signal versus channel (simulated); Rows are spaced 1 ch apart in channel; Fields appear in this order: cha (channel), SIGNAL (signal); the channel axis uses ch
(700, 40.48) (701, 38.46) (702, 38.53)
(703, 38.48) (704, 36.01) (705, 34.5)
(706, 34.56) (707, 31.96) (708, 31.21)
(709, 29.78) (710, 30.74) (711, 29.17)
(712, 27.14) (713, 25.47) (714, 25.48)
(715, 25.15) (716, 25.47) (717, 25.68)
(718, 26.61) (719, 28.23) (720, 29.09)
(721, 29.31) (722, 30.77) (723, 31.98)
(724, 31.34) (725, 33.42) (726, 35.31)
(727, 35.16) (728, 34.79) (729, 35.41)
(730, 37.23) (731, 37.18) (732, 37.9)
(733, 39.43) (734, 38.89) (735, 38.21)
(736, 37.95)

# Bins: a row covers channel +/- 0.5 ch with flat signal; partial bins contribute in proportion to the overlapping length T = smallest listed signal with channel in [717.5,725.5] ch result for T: 26.61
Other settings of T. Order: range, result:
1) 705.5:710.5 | 29.78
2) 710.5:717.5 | 25.15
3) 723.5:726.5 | 31.34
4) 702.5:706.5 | 34.5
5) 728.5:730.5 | 35.41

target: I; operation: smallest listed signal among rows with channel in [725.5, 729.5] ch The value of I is 34.79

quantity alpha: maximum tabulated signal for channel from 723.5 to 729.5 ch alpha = 35.41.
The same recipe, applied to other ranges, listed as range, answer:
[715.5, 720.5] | 29.09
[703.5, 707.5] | 36.01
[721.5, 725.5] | 33.42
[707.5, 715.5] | 31.21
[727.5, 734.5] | 39.43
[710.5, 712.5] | 29.17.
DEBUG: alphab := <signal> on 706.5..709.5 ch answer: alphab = 31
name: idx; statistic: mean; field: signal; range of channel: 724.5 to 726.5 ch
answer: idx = 34.4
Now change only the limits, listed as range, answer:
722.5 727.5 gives 33.4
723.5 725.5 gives 32.4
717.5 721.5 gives 28.3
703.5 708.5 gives 33.6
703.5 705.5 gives 35.3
